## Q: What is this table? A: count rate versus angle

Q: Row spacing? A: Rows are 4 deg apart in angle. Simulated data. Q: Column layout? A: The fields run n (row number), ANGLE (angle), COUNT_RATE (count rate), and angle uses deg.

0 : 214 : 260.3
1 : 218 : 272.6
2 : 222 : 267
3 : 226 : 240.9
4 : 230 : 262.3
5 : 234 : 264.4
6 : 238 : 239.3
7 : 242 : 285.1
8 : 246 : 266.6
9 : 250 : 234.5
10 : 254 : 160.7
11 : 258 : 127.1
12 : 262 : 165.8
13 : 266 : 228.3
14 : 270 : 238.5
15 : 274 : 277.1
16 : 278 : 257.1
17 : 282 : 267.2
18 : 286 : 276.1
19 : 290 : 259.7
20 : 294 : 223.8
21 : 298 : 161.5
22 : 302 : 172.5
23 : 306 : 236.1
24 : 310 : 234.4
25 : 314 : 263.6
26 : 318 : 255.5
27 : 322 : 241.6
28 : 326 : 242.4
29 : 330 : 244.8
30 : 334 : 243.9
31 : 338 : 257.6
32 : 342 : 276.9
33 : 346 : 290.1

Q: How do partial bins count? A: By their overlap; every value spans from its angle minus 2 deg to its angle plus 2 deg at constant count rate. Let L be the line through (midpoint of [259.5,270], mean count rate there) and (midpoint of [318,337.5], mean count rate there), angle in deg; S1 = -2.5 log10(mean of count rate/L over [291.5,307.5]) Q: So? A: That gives 0.14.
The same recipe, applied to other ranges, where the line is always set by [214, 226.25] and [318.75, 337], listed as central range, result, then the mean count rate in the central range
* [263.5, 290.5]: -0.01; 256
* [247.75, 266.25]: 0.38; 180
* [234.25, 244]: -0.01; 263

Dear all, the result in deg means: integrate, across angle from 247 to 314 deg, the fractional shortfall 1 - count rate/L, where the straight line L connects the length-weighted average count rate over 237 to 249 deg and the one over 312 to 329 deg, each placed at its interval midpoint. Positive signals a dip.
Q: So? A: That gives 9.1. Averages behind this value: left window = 263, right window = 250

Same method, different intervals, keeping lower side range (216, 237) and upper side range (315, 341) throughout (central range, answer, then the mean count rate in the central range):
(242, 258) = 2.5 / 217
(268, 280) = -0.1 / 258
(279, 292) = -0.7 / 267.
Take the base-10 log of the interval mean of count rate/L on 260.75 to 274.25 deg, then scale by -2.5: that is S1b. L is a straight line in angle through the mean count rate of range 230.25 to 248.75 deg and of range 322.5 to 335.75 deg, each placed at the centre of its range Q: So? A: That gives 0.14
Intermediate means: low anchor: 263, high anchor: 243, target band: 224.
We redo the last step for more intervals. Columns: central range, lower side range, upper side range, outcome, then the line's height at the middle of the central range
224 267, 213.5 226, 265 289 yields 0.16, 261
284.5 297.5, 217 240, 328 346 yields 0.07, 259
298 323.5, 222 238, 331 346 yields 0.15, 261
